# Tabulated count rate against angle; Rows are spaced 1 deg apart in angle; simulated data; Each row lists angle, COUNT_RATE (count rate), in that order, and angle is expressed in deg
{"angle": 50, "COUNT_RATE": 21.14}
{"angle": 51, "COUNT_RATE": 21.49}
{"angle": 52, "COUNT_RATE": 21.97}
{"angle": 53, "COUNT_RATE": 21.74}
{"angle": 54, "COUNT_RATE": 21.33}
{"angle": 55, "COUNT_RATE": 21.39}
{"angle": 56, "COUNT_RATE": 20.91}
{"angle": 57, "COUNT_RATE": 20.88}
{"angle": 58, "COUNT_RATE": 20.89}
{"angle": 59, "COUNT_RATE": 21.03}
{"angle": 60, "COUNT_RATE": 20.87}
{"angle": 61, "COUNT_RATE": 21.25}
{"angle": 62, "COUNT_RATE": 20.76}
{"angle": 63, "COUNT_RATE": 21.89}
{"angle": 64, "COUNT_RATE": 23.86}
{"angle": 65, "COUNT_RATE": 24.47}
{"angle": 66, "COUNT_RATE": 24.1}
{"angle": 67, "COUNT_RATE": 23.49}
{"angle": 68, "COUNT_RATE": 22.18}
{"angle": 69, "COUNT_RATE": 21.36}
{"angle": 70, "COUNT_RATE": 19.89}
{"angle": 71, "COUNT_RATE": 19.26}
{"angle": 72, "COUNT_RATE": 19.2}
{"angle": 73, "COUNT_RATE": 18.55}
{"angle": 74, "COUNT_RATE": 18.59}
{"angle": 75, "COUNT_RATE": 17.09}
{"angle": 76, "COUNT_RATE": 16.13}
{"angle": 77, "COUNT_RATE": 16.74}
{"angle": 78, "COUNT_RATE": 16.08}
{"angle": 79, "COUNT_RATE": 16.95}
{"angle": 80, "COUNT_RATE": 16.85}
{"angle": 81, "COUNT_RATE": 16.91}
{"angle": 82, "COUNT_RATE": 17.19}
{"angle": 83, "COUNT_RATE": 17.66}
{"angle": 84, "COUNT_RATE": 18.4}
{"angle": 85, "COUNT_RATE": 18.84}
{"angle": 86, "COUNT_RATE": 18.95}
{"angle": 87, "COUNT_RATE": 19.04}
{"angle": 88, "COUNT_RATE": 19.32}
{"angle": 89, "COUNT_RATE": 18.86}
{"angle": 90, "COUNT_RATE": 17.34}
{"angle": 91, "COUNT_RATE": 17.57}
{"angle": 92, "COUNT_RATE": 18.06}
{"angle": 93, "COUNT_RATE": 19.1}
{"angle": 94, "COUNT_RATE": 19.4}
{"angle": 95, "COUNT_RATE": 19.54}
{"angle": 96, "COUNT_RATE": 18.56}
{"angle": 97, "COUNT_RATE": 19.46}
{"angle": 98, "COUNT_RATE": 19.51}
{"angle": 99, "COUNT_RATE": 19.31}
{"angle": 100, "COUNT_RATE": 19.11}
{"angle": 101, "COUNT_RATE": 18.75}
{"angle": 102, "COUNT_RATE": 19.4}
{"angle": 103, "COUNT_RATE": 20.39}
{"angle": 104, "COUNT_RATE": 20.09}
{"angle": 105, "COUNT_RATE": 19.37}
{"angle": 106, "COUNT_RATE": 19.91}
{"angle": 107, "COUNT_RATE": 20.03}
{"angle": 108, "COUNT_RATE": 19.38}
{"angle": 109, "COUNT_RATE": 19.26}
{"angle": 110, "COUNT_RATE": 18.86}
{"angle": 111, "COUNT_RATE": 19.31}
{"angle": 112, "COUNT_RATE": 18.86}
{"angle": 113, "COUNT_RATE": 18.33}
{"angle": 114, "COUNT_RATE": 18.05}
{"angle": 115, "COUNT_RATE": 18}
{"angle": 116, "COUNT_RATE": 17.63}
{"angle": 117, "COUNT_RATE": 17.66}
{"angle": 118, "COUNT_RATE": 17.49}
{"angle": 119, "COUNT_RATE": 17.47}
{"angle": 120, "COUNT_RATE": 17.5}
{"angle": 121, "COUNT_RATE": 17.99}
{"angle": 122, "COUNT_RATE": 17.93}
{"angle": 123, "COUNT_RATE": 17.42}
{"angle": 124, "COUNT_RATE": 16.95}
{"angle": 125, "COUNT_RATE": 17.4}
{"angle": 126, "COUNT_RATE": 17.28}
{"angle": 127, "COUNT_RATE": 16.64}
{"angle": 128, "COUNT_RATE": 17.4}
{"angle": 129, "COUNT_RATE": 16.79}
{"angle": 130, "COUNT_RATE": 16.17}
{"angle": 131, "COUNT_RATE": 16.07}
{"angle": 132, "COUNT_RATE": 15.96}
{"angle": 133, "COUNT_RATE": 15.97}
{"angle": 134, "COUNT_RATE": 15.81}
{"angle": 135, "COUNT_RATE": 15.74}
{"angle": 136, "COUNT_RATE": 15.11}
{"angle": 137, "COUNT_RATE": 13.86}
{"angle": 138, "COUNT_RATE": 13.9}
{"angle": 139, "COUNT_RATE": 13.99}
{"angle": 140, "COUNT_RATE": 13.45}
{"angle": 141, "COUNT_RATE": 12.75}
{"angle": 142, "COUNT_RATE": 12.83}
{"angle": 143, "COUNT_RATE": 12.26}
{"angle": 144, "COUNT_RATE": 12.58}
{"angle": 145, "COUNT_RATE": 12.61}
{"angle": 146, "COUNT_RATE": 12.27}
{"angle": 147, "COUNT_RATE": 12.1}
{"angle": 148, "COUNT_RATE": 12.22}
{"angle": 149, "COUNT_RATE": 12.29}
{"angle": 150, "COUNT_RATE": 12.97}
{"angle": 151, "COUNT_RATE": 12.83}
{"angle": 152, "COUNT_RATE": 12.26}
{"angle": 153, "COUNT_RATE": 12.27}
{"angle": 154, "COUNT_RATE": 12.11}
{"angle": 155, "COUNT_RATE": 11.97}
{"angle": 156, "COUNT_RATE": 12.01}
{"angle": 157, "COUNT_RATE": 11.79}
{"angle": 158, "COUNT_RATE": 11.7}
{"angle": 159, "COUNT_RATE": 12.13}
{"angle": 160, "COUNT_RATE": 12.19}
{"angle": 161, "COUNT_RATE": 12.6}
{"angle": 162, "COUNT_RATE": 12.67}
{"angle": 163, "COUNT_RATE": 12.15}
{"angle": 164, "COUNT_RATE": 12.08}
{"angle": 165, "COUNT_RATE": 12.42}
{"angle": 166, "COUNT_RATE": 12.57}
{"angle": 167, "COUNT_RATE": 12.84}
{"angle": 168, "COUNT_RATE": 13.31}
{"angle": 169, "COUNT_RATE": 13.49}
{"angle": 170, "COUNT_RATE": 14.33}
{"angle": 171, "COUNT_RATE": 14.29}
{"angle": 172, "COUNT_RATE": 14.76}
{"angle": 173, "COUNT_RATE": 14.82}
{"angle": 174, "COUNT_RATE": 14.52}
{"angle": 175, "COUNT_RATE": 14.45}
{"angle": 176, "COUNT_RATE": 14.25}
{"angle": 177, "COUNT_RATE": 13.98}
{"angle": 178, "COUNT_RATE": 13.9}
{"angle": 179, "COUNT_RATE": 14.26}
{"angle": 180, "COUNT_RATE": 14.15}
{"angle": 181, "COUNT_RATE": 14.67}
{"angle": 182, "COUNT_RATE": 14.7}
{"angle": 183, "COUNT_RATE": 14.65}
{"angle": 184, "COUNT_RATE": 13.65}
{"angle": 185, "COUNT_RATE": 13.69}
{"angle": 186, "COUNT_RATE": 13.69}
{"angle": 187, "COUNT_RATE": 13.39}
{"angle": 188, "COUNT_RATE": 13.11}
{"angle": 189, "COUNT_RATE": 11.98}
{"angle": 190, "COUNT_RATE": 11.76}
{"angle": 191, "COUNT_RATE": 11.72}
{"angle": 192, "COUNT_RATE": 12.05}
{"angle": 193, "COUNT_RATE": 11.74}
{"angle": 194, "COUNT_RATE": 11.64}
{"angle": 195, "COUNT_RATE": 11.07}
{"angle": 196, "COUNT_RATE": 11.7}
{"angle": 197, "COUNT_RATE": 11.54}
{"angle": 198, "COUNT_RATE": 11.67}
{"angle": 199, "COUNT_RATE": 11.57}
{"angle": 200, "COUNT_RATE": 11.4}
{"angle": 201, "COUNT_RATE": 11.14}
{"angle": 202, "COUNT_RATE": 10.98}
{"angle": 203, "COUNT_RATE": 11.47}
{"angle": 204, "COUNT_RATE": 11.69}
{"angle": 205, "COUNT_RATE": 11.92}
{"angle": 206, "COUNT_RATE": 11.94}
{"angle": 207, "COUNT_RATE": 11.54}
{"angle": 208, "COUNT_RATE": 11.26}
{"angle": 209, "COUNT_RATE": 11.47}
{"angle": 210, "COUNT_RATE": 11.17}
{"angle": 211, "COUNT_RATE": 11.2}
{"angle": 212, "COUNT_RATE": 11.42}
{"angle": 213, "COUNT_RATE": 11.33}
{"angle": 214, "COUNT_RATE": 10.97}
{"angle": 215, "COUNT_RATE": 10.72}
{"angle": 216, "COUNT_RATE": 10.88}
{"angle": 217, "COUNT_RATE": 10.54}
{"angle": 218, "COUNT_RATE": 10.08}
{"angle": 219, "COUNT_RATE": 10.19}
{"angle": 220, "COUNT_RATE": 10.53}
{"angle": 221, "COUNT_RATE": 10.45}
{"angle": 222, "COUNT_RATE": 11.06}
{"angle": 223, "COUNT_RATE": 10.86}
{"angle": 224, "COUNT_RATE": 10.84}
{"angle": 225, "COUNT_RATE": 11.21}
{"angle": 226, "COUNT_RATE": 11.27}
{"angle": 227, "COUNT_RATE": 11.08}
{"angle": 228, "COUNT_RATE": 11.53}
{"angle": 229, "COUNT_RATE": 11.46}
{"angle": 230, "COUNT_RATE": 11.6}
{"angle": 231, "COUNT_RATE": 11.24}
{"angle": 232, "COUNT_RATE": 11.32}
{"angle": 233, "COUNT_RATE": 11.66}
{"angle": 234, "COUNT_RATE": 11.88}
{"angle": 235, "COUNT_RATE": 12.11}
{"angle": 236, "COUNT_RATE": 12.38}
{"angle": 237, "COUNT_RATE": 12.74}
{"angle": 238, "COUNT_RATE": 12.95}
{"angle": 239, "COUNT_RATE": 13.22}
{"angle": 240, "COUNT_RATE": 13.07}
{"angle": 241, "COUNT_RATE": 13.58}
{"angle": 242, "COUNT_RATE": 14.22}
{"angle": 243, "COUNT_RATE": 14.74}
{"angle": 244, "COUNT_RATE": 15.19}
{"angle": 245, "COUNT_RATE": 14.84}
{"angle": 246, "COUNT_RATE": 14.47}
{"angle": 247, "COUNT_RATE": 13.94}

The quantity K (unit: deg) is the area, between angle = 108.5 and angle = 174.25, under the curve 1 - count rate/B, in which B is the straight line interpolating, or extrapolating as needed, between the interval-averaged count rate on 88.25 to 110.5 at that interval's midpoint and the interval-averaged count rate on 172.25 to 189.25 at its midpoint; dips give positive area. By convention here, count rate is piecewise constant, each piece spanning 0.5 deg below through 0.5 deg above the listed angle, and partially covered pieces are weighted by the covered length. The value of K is 7.3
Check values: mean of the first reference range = 19.2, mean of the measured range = 14.7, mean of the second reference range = 14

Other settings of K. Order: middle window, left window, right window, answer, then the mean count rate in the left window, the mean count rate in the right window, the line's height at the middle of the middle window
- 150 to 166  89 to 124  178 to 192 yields 3.1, 18.7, 13.5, 15.3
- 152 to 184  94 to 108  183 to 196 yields 1.9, 19.5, 12.5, 14.2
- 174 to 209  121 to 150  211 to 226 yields -1.3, 14.9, 10.8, 12.1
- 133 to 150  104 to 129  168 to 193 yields 3.1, 18.2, 13.7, 16.4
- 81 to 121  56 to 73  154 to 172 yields -1.2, 21.5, 12.7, 18.2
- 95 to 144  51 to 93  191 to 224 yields -1.4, 19.7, 11.2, 16.7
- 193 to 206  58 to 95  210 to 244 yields 1.6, 19.4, 11.7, 13.1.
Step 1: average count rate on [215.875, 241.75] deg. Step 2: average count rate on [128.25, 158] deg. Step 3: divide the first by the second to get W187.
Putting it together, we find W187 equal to 0.9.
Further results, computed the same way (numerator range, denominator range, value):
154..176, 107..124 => 0.71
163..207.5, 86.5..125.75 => 0.69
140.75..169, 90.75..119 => 0.66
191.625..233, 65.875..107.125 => 0.59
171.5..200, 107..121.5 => 0.72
